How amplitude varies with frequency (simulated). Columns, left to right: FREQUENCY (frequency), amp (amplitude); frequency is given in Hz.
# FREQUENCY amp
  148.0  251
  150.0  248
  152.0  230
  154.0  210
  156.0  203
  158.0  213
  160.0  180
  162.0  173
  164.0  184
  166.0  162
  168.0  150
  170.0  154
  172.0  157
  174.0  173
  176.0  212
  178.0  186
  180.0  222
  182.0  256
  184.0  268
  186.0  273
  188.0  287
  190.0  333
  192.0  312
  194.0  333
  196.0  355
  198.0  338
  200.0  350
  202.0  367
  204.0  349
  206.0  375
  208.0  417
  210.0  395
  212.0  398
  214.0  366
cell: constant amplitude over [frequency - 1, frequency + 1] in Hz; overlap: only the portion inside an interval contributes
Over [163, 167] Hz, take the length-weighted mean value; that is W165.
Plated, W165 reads 173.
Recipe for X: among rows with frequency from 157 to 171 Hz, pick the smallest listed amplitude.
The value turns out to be 150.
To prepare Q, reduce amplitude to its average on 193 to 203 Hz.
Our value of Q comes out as 349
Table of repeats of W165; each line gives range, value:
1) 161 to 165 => 178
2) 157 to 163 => 189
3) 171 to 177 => 181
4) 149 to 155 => 229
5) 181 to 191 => 283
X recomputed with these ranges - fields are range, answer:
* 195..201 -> 338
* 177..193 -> 186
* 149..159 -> 203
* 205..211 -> 375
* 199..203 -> 350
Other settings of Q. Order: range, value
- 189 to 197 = 333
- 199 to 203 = 358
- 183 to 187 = 270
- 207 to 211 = 406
